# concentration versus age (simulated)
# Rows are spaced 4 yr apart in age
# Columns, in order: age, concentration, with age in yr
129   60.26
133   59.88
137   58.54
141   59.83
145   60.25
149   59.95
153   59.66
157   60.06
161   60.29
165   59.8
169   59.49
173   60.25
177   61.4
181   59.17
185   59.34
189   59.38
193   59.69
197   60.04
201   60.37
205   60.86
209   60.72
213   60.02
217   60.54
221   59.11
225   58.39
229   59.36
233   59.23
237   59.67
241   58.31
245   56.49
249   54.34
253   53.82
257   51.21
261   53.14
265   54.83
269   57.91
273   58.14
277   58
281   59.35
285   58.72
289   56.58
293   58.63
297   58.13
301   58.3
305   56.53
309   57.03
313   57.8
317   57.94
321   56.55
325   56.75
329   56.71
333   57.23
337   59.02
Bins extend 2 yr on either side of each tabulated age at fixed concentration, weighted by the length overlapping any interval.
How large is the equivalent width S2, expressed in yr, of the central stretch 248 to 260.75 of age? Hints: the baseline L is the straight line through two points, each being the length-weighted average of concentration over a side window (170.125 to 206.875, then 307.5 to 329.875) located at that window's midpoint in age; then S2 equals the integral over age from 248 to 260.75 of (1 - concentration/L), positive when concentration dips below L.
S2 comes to 1.2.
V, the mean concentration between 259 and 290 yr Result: 57.1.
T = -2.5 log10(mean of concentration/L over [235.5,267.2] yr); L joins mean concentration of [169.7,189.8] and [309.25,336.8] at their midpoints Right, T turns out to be 0.07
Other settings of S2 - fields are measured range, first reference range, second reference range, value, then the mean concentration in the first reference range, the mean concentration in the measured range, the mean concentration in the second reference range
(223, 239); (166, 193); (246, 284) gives -0.5 yr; 59.8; 59.2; 55.7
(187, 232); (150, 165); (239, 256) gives -1.9 yr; 60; 59.8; 55.5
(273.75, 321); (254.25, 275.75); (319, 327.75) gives -1.6 yr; 55.1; 57.9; 56.7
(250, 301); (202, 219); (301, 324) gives 1.6 yr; 60.5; 56.6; 57.2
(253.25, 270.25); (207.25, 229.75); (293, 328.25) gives 1.3 yr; 59.7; 54.1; 57.4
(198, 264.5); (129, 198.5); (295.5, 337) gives 1.1 yr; 59.8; 57.8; 57.4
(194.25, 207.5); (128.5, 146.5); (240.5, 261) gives -0.9 yr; 59.7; 60.4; 54.4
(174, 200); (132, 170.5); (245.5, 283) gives -0.6 yr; 59.8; 59.9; 55.7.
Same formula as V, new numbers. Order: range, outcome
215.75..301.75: 57.3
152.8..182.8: 60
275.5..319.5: 57.9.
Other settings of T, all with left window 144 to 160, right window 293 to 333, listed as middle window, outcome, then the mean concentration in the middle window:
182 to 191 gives 0.00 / 59.3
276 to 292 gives -0.01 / 58.2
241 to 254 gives 0.06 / 55.5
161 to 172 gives 0.00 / 59.8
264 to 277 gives 0.01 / 57.3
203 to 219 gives -0.03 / 60.5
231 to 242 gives -0.01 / 59.1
